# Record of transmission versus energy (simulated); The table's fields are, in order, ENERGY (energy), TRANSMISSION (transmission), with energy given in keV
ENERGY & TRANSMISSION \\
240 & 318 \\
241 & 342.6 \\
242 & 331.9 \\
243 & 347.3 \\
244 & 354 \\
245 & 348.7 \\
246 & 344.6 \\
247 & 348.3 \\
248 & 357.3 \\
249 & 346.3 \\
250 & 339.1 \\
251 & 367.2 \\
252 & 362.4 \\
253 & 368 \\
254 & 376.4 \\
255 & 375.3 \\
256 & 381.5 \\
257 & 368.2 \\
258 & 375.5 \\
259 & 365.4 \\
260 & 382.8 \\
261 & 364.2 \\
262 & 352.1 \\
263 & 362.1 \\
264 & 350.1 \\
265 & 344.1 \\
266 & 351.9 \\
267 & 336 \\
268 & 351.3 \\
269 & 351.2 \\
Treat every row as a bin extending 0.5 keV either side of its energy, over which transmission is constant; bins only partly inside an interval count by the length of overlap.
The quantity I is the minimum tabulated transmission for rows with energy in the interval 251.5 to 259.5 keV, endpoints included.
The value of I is 362.4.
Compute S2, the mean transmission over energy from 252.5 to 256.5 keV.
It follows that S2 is 375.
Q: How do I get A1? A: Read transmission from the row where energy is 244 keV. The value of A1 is 354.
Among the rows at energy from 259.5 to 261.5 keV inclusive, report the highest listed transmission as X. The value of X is 382.8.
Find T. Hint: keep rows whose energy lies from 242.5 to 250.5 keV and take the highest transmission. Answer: 357.3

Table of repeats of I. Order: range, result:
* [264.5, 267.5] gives 336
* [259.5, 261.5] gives 364.2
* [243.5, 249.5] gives 344.6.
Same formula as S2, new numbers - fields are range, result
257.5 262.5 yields 368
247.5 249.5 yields 352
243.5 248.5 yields 351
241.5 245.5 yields 345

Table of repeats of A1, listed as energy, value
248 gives 357.3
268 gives 351.3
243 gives 347.3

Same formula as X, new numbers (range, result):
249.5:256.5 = 381.5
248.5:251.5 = 367.2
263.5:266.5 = 351.9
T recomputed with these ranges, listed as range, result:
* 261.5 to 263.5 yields 362.1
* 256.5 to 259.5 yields 375.5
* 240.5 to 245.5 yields 354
